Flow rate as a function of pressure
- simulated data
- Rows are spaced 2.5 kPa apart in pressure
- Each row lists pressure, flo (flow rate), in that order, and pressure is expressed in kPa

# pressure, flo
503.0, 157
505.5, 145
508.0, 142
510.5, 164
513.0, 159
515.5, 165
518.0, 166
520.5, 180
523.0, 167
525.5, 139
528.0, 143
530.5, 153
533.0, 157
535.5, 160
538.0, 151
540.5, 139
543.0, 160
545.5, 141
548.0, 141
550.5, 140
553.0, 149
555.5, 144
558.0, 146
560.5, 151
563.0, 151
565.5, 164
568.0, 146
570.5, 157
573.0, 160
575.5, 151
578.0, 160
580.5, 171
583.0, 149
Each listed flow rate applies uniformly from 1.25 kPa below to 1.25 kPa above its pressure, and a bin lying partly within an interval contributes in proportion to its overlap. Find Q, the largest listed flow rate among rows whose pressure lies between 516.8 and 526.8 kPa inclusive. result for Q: 180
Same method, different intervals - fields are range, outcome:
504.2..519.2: 166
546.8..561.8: 151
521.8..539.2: 167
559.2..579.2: 164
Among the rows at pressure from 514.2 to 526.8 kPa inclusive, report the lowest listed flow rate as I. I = 139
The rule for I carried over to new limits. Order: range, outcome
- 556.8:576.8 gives 146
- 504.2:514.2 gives 142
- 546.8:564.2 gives 140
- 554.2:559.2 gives 144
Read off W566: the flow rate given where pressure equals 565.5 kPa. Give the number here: 164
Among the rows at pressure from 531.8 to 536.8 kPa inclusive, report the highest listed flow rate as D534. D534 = 160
